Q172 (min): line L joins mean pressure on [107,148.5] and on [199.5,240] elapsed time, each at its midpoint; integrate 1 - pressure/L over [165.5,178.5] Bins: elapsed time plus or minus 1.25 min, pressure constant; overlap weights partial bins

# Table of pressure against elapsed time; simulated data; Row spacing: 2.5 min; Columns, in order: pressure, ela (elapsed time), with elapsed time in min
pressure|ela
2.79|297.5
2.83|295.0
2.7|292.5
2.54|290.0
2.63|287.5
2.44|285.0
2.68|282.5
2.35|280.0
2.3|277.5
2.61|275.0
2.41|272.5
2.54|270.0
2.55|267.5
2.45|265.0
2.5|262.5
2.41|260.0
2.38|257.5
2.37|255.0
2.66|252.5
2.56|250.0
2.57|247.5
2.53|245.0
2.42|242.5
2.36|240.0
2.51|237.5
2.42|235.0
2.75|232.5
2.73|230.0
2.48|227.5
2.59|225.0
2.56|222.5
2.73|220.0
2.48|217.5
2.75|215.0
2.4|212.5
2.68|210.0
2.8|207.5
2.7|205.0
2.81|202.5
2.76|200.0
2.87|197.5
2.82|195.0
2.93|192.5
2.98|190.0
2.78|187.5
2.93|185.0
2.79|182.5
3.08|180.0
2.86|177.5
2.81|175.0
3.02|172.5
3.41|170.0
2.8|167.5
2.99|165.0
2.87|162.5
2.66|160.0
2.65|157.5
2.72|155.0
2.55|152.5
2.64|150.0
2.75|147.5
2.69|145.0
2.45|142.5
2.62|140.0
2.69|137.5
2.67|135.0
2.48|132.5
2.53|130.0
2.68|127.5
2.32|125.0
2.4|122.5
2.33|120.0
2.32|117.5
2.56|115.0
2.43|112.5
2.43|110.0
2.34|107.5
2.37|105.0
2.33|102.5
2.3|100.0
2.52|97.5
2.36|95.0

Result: -2.1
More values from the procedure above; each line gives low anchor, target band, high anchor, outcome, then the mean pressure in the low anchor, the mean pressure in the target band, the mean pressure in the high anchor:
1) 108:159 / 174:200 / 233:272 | -3.74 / 2.54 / 2.88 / 2.49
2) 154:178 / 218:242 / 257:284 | 0.63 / 2.88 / 2.56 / 2.47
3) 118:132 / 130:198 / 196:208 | -4.42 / 2.45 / 2.79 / 2.79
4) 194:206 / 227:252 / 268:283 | 0.84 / 2.79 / 2.54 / 2.48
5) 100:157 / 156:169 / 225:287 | -1.53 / 2.51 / 2.8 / 2.5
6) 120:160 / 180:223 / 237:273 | -3.98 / 2.58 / 2.76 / 2.48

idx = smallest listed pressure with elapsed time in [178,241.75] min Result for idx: 2.36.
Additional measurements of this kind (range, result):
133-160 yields 2.45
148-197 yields 2.55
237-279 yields 2.3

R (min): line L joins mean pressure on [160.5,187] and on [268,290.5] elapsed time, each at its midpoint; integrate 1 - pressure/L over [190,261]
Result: 2.91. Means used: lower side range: 2.94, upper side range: 2.5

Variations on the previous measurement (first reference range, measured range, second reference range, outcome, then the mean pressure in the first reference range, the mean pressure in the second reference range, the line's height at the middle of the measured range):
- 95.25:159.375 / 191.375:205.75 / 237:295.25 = -1.77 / 2.51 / 2.51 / 2.51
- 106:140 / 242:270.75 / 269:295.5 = 0.39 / 2.48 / 2.54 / 2.53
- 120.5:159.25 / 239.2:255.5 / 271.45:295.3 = 0.29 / 2.59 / 2.54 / 2.55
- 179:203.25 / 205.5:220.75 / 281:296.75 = 0.98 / 2.87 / 2.64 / 2.82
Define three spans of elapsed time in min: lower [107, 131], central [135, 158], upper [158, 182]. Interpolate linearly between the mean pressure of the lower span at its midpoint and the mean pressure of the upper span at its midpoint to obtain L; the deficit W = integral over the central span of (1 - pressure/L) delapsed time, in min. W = 0.5 min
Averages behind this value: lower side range 2.44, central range 2.64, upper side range 2.93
